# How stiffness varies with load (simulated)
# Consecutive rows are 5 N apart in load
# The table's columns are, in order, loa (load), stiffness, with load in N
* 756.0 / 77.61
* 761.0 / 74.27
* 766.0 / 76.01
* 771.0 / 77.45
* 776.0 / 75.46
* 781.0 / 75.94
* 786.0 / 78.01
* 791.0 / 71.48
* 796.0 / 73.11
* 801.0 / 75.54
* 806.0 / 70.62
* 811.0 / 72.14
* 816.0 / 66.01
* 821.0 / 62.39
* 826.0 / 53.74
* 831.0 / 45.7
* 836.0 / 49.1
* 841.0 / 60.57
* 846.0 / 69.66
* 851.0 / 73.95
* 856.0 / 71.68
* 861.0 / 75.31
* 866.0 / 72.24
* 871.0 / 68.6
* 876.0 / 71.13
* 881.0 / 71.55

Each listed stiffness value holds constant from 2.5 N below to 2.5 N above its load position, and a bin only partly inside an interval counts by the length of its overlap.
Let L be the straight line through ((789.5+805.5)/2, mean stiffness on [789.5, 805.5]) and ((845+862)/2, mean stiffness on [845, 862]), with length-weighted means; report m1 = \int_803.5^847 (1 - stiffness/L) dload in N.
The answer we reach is 7.2 N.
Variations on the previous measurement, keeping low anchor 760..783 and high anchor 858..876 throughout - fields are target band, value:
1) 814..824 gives 1.4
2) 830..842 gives 3.6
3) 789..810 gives 0.6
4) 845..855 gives 0.1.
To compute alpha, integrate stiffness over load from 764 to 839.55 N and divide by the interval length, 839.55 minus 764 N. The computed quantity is 68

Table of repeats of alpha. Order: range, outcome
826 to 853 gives 59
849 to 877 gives 72.2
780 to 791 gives 75.9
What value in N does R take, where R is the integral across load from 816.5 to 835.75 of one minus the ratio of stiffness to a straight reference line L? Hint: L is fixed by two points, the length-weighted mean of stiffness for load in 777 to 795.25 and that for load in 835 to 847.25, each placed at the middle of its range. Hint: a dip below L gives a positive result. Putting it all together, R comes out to 2.9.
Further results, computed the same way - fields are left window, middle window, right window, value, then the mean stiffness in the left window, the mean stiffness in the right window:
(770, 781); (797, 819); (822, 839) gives -3.5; 76.2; 51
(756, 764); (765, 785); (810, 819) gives -0.8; 75.4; 68.2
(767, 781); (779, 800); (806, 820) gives -0.4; 76.3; 68.6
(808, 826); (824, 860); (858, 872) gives 4.1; 65.1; 72.4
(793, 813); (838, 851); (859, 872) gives 1.1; 72.8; 72.3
